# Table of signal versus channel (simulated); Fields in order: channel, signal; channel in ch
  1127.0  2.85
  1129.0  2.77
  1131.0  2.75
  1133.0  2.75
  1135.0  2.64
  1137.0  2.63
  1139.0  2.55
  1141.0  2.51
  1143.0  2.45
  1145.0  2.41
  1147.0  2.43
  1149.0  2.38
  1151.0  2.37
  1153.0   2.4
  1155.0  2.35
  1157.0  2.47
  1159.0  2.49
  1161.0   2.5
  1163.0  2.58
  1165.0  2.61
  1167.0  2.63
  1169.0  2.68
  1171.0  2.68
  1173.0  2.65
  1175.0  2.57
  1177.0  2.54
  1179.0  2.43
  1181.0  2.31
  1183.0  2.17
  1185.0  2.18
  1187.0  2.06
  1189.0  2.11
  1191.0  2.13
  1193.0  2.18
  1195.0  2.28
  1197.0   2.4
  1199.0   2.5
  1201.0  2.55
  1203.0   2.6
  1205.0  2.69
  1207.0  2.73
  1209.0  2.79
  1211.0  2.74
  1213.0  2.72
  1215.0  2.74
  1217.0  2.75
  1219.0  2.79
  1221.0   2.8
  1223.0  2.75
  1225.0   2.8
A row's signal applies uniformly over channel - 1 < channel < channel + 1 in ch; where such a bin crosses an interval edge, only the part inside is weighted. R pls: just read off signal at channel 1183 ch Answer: 2.17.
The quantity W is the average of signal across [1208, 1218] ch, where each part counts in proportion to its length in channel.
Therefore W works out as 2.75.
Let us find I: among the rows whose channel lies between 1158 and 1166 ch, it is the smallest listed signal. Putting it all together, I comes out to 2.49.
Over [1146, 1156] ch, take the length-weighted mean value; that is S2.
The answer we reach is 2.39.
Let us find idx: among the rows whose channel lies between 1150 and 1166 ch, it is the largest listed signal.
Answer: 2.61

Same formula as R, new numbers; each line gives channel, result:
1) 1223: 2.75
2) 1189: 2.11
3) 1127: 2.85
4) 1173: 2.65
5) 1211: 2.74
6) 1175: 2.57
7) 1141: 2.51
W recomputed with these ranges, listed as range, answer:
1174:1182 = 2.46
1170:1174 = 2.67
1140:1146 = 2.46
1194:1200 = 2.39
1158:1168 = 2.56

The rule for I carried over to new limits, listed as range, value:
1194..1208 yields 2.28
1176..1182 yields 2.31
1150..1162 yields 2.35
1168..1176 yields 2.57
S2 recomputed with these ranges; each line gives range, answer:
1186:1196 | 2.15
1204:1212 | 2.74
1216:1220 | 2.77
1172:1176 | 2.61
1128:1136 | 2.73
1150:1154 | 2.38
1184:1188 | 2.12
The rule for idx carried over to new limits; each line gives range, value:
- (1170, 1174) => 2.68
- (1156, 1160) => 2.49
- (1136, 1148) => 2.63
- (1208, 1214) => 2.79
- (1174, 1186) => 2.57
